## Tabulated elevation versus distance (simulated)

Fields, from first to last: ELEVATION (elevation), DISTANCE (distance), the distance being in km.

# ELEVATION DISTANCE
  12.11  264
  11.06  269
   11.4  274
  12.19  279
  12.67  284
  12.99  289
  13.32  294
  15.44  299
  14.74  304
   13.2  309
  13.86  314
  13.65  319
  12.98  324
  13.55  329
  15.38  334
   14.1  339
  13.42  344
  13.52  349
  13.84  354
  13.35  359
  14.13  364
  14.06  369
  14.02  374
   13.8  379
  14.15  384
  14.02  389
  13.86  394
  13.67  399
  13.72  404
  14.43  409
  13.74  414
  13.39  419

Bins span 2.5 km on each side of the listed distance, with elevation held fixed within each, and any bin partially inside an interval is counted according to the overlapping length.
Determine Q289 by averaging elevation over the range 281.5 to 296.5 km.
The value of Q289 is 13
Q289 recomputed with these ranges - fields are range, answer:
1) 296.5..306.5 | 15.1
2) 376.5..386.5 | 14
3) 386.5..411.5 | 13.9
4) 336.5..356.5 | 13.7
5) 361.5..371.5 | 14.1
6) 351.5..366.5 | 13.8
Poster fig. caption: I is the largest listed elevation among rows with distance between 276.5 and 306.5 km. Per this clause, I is 15.44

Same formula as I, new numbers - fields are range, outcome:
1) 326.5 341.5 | 15.38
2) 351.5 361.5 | 13.84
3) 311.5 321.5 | 13.86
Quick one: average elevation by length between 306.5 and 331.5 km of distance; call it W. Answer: 13.4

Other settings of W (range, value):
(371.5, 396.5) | 14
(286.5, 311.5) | 13.9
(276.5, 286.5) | 12.4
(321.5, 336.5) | 14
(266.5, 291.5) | 12.1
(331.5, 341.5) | 14.7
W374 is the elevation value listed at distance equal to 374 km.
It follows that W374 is 14.02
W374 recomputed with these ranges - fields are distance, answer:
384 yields 14.15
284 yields 12.67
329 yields 13.55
